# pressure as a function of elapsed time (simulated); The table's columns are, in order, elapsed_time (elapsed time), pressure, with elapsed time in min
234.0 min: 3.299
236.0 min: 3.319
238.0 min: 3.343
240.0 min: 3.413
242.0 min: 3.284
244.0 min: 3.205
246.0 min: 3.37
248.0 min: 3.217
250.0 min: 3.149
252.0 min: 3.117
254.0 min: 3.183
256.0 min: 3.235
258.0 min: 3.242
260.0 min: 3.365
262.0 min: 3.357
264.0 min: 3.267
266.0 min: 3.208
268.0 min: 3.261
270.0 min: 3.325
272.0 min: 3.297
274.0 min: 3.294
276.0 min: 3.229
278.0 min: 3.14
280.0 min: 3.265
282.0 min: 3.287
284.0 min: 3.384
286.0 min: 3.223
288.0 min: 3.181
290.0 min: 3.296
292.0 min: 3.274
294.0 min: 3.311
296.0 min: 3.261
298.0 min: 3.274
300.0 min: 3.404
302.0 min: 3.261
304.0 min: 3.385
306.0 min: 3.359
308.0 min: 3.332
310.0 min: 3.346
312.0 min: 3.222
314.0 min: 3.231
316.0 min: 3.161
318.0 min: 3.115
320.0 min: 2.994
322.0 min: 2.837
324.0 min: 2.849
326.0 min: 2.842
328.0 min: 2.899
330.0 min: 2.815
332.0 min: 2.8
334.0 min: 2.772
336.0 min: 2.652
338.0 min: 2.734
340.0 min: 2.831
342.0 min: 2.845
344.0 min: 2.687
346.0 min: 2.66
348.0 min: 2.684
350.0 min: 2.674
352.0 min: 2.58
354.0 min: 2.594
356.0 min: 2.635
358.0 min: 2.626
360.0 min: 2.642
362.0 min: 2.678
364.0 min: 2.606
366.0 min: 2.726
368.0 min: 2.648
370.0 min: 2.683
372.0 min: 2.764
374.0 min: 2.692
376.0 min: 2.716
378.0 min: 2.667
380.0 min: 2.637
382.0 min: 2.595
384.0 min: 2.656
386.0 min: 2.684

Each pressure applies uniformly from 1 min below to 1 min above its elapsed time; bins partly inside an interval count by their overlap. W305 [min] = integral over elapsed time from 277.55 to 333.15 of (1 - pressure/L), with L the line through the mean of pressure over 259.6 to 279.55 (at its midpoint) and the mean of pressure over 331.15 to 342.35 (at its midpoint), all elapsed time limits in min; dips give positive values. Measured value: -3.1 min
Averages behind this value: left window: 3.27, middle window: 3.17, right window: 2.77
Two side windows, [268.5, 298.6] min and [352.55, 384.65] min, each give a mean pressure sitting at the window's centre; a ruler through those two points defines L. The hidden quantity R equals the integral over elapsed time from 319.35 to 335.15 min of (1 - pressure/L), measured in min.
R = 0.6 min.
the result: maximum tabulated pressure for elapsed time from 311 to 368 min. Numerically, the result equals 3.231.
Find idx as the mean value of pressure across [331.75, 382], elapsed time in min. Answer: 2.69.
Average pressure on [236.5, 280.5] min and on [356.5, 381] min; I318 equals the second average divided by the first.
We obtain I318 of 0.82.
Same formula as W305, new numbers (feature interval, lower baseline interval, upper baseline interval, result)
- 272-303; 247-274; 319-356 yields -2.0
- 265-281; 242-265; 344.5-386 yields -0.5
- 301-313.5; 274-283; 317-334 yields -1.2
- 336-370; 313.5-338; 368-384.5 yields 1.2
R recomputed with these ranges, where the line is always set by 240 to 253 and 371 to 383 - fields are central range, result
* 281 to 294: -0.9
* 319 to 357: 1.2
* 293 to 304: -1.1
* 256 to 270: -0.5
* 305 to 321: -1.4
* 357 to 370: 0.4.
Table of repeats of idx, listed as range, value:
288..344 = 3.07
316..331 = 2.92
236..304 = 3.27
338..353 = 2.71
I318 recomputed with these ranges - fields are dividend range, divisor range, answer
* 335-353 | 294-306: 0.81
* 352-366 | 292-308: 0.79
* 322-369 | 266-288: 0.83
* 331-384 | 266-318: 0.82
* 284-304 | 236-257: 1.01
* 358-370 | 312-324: 0.87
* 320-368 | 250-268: 0.84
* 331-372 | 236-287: 0.82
